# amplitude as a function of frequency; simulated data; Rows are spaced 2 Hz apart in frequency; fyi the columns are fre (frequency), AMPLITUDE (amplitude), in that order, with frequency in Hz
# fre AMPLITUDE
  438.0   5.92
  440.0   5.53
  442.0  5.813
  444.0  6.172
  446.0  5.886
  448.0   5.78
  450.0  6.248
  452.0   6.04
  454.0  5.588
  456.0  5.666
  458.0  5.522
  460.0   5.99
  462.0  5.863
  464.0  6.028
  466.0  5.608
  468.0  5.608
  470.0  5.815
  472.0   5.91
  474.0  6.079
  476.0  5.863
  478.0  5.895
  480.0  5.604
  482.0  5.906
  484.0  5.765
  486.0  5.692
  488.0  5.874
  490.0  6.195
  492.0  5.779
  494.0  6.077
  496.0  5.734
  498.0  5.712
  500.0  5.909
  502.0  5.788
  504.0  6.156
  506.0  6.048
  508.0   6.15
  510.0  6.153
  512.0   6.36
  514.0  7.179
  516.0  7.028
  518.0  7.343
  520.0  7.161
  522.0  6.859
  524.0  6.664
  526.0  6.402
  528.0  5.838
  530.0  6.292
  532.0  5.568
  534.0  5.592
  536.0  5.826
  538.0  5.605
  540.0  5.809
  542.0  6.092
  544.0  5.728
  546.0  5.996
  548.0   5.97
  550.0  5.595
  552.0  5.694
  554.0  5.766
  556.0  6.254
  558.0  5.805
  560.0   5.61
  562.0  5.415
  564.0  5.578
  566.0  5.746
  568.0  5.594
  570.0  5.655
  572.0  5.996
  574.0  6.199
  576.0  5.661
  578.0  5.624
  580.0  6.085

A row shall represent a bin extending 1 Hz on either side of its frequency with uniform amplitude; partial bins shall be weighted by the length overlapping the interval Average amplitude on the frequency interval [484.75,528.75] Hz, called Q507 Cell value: 6.28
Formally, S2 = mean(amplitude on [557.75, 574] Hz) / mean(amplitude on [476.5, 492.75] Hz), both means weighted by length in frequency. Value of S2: 1.0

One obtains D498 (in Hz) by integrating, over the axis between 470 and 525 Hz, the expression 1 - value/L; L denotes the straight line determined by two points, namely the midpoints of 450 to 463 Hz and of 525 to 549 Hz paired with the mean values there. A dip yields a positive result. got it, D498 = -3.0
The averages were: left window 5.81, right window 5.89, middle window 6.17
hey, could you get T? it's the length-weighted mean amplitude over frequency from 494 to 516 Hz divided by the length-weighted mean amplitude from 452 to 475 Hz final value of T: 1.1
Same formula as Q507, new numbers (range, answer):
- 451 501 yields 5.83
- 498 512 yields 6.03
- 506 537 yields 6.42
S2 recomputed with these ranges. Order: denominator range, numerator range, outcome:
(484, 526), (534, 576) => 0.92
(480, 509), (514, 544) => 1.07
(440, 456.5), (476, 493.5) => 0.99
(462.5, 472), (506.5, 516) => 1.12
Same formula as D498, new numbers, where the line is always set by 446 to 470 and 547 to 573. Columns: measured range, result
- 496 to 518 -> -1.88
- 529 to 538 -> -0.05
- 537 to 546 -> -0.11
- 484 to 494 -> -0.17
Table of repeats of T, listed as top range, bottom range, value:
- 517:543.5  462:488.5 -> 1.07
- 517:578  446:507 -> 1.02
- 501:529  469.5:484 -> 1.11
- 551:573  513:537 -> 0.89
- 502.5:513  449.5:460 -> 1.06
